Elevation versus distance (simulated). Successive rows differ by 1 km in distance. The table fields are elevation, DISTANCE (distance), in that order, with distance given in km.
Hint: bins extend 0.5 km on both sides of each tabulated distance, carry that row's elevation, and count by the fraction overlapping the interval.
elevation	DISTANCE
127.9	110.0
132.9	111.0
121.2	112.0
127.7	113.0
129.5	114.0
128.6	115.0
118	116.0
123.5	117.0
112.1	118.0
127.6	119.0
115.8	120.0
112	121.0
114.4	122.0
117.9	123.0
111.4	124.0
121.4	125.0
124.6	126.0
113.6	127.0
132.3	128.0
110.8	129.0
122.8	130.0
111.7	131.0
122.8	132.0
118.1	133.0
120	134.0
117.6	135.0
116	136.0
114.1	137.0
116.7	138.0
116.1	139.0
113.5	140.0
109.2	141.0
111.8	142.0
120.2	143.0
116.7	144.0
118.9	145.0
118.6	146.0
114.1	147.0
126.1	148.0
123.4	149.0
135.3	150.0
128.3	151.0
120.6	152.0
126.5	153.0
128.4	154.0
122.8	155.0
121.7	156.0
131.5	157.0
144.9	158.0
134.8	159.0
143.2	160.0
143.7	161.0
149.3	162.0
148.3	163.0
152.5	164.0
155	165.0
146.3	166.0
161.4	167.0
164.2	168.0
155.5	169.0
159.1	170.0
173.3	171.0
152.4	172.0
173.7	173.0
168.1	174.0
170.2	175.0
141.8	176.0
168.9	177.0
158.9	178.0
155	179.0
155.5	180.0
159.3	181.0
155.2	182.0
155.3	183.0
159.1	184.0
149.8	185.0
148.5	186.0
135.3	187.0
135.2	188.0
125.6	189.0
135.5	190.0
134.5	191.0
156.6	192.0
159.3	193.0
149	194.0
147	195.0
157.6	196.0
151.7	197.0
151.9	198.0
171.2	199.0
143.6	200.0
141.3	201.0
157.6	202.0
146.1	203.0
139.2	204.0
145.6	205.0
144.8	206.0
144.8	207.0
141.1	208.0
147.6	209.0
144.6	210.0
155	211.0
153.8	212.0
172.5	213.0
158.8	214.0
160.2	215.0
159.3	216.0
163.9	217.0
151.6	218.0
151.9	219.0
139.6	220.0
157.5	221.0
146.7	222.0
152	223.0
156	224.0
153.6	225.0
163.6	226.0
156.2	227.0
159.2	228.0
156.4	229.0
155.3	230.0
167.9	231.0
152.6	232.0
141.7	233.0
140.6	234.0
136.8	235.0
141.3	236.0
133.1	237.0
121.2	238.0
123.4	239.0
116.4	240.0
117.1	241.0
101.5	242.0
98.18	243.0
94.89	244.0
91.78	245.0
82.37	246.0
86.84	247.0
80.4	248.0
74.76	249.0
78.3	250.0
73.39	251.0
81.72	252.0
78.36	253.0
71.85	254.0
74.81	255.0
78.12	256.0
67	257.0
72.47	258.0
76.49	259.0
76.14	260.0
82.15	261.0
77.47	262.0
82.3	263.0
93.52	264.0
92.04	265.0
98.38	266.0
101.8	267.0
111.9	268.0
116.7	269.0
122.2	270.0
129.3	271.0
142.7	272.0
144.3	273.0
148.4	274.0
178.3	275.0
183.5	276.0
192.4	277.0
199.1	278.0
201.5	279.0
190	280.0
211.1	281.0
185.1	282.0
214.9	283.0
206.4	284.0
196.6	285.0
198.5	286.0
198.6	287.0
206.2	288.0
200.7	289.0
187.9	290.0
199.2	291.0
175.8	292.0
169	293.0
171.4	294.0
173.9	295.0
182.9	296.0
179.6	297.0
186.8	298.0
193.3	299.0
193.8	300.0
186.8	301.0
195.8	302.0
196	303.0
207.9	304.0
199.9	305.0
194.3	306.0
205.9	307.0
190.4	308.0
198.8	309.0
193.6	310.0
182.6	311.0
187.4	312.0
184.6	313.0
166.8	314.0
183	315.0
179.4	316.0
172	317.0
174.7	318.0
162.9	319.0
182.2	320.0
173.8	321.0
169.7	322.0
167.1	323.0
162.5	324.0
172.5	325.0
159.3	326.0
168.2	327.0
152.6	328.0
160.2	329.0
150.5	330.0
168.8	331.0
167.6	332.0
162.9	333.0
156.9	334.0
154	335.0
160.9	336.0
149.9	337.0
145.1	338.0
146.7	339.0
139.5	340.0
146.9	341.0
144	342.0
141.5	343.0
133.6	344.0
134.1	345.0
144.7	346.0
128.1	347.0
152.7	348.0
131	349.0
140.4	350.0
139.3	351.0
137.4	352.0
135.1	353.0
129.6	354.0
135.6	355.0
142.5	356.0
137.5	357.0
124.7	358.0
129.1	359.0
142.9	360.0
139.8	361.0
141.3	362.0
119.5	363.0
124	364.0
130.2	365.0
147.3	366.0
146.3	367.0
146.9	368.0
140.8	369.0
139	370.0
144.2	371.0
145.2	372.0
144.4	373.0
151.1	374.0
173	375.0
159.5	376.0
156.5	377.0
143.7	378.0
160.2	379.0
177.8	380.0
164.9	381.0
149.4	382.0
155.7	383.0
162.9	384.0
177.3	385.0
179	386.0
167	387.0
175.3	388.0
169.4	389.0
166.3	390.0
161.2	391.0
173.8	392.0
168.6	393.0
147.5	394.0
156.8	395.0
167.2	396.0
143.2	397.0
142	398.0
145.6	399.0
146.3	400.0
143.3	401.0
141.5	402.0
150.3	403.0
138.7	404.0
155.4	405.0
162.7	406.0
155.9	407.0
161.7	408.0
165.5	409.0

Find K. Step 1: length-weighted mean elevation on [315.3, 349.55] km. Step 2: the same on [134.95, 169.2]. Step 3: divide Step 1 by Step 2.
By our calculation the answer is 1.20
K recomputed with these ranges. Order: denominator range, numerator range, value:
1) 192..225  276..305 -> 1.27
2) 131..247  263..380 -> 1.14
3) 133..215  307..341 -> 1.18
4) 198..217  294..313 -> 1.26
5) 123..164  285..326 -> 1.49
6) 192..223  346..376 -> 0.92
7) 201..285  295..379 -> 1.20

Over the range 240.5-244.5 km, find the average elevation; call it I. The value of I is 103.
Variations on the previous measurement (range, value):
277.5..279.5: 200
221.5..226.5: 154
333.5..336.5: 157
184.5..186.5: 149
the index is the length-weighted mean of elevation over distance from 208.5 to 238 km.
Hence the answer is 152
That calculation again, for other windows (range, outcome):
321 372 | 146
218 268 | 113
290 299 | 181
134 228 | 144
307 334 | 173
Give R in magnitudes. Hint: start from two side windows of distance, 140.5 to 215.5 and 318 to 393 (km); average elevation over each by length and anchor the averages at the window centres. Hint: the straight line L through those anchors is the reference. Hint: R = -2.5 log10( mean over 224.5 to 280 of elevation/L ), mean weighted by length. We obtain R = 0.24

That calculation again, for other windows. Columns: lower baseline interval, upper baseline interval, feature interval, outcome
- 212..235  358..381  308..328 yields -0.18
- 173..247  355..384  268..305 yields -0.24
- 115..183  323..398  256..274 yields 0.39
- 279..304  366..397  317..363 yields 0.17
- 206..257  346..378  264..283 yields -0.16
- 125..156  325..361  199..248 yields -0.08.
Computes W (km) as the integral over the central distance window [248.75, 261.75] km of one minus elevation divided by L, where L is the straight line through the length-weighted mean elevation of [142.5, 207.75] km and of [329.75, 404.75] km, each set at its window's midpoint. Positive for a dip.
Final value 6.3 km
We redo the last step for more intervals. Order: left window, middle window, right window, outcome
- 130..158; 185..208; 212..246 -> -2.23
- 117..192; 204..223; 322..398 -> -1.72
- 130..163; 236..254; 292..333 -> 6.86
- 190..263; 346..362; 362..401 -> 1.37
